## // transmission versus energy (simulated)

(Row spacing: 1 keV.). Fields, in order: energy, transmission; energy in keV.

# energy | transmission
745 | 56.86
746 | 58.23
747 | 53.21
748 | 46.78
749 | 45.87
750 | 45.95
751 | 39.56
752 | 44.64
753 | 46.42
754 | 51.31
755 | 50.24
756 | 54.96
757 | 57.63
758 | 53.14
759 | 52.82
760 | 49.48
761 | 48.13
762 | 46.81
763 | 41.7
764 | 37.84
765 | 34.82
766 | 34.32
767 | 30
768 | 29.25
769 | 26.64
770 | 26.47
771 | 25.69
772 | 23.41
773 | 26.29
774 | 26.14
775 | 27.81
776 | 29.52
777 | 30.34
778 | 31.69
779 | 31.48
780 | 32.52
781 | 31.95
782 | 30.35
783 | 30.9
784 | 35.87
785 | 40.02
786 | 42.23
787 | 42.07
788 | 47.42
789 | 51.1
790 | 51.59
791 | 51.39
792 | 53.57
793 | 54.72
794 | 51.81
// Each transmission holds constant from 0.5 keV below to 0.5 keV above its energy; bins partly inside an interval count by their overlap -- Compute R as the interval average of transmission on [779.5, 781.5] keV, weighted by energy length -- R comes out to 32.2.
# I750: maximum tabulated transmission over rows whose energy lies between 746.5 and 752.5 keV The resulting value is 53.21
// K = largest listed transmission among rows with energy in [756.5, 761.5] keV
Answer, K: 57.63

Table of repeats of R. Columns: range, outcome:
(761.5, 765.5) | 40.3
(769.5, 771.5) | 26.1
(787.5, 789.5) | 49.3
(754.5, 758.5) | 54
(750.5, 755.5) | 46.4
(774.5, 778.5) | 29.8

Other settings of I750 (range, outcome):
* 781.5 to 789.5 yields 51.1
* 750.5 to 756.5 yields 54.96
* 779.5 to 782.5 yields 32.52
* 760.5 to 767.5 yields 48.13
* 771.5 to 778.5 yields 31.69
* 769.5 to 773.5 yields 26.47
